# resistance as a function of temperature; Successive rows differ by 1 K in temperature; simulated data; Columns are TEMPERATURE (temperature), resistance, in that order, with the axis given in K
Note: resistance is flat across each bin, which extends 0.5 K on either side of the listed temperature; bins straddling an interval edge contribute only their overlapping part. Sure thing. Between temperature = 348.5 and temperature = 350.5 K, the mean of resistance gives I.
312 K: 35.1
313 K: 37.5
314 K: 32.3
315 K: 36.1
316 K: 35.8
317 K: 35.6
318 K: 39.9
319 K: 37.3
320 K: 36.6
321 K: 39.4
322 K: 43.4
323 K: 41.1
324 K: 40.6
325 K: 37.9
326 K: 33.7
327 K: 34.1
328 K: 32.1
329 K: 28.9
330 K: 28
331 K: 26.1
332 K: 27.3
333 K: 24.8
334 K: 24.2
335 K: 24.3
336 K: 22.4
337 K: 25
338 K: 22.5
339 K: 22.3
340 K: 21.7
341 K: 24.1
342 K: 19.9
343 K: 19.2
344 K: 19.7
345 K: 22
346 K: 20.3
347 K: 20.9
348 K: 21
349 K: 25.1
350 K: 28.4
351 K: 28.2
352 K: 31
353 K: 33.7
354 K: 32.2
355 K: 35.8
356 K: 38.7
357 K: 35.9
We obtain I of 26.8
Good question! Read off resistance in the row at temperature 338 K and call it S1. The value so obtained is 22.5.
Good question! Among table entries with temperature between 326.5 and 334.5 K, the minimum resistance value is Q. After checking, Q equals 24.2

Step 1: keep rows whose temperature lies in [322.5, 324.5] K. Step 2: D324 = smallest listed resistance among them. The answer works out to 40.6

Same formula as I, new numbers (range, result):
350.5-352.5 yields 29.6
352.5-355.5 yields 33.9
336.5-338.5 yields 23.8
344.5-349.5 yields 21.9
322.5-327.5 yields 37.5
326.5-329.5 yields 31.7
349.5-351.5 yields 28.3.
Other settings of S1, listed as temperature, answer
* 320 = 36.6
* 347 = 20.9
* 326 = 33.7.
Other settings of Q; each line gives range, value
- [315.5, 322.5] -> 35.6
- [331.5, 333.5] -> 24.8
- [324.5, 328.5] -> 32.1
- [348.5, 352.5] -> 25.1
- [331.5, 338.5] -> 22.4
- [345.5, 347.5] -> 20.3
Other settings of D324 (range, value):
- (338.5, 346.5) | 19.2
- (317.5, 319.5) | 37.3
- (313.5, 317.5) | 32.3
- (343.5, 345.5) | 19.7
